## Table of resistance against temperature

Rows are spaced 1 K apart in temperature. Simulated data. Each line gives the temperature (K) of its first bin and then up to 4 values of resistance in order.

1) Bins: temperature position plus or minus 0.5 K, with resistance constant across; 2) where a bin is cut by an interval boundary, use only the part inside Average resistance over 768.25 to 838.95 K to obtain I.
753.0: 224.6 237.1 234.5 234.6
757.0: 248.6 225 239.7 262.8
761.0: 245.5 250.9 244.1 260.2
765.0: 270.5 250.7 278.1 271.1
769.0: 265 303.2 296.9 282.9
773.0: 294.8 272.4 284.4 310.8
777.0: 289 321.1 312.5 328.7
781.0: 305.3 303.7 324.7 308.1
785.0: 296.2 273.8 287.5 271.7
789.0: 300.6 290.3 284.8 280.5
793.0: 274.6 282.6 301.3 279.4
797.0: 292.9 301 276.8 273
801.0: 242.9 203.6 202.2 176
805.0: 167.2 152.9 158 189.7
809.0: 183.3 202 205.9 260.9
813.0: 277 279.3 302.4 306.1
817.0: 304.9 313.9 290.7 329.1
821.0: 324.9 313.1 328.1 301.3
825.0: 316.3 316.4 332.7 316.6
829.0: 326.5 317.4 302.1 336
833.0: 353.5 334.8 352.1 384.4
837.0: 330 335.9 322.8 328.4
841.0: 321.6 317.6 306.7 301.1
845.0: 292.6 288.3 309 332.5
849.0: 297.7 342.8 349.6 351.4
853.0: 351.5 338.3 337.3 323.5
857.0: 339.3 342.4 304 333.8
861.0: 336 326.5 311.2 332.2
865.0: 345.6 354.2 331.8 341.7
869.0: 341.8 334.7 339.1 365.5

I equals 286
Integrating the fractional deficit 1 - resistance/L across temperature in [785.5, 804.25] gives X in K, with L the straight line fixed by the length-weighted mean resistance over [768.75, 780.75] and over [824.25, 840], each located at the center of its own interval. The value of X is 2.41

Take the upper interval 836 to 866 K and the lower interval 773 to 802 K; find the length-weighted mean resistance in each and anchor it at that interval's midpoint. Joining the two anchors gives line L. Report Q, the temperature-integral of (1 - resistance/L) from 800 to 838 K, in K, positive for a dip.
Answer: 3.66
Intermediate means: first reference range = 290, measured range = 280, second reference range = 327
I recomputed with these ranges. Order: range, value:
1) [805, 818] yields 236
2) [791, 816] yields 242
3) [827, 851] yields 325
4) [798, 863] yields 297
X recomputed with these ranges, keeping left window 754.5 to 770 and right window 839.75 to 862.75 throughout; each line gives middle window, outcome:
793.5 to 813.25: 3.80 K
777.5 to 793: -1.52 K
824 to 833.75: -0.52 K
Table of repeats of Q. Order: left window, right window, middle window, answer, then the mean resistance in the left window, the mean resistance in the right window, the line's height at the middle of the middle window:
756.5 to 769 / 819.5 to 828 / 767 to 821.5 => 2.6 K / 254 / 320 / 288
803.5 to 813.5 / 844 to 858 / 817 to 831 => -4.2 K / 197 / 327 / 245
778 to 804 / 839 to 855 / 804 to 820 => 3.1 K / 283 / 322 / 298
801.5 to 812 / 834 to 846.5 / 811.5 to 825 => -4.0 K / 188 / 324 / 234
